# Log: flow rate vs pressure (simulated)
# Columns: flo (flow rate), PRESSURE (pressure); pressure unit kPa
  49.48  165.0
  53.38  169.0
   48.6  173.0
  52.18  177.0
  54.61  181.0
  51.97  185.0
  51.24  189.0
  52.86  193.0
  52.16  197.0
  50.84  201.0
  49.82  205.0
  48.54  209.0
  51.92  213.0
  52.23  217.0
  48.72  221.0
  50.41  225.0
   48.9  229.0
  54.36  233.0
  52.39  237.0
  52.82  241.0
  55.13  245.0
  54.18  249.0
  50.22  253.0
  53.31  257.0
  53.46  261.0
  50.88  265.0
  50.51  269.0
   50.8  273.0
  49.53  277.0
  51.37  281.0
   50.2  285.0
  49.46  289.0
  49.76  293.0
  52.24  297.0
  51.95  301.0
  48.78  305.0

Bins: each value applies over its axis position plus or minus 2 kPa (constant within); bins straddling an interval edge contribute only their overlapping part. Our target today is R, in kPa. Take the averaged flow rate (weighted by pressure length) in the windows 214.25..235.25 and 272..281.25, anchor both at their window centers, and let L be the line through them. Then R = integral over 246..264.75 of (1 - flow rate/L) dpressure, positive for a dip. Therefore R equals -0.8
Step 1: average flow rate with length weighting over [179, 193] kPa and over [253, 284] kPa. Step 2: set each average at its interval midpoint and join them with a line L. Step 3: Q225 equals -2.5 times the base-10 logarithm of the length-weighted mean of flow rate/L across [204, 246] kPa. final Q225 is 0.014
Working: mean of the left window 52.6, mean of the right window 51.3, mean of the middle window 51.3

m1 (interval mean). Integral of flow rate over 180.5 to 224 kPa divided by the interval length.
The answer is 51.2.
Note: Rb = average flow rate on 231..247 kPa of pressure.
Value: 53.7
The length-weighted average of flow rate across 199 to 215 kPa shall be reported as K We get 50.3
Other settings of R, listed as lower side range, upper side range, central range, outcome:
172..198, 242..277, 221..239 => 0.3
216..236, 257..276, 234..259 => -0.9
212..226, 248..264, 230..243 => -0.3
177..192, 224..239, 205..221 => 0.5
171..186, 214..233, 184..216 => 0.0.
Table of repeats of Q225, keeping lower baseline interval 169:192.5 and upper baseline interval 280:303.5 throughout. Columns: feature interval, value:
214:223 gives 0.02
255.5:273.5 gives -0.02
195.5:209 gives 0.02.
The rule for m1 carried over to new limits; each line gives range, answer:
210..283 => 51.7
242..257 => 53.2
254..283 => 51.4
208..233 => 50.5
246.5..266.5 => 52.5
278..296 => 50.3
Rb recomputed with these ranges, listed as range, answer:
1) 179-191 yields 52.6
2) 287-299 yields 50.5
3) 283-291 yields 49.8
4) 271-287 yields 50.5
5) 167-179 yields 51.4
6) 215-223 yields 50.5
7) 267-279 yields 50.3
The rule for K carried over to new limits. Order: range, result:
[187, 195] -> 52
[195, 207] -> 50.9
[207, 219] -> 50.9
